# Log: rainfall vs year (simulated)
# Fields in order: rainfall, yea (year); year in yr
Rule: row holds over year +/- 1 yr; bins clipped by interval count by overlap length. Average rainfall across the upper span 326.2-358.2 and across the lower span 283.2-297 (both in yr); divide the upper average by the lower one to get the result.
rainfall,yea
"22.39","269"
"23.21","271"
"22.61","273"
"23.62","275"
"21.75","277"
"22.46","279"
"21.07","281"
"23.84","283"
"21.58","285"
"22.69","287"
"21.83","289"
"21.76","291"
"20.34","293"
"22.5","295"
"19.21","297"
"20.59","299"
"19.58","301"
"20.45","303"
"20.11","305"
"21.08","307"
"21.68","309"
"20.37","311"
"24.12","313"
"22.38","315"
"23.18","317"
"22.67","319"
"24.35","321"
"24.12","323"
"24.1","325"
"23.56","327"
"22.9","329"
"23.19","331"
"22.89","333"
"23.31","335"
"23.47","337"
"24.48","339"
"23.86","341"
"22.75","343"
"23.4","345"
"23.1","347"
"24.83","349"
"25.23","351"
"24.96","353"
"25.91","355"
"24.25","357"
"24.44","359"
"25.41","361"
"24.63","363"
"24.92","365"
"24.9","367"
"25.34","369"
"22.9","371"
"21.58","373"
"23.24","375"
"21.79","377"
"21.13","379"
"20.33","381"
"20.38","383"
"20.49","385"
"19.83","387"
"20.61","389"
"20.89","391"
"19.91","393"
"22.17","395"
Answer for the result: 1.10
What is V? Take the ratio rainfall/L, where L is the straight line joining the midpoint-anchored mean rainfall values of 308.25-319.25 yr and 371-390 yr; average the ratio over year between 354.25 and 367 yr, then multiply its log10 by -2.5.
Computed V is -0.16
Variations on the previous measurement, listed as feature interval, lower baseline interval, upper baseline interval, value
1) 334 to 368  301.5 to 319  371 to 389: -0.14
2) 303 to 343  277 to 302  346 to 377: 0.00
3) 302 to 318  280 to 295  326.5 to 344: 0.05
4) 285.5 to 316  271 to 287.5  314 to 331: 0.08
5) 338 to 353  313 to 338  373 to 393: -0.07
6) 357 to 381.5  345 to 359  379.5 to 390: -0.05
